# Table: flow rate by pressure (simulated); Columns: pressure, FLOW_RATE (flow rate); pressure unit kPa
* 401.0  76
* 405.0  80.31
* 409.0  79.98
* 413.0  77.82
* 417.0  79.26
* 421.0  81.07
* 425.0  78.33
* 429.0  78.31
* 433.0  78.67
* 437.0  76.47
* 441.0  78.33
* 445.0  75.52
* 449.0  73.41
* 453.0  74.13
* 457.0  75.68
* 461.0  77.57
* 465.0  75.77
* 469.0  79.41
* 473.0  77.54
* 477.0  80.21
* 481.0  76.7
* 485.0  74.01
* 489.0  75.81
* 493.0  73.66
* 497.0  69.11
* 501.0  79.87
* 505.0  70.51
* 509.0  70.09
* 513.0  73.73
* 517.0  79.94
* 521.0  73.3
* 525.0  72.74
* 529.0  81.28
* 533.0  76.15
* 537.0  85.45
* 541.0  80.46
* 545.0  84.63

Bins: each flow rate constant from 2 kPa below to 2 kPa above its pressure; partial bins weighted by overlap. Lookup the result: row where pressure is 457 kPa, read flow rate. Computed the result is 75.68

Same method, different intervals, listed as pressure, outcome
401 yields 76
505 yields 70.51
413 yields 77.82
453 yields 74.13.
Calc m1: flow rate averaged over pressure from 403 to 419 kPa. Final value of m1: 79.3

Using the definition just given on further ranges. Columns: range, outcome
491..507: 73.3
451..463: 75.8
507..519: 74.6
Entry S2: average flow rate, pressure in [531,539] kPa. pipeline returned 80.8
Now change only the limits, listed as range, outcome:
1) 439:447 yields 76.9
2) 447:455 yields 73.8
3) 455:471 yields 77.1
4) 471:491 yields 76.9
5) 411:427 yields 79.1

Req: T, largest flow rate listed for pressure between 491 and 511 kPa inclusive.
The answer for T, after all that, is 79.87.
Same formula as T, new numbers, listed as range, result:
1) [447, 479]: 80.21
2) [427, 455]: 78.67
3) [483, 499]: 75.81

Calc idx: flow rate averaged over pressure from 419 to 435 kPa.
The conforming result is 79.1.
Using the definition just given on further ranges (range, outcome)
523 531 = 77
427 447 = 77.5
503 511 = 70.3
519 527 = 73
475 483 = 78.5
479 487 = 75.4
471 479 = 78.9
